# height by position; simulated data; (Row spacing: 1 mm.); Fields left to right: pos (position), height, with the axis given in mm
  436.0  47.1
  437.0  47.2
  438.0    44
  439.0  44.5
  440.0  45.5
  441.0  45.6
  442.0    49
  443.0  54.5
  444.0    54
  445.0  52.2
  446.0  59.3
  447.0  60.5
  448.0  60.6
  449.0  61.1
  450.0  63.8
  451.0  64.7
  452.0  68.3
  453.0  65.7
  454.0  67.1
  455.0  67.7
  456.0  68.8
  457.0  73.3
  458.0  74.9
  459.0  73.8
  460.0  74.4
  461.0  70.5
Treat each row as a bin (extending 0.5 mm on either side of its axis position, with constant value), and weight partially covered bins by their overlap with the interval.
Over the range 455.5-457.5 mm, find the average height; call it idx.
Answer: 71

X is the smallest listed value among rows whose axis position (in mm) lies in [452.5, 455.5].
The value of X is 65.7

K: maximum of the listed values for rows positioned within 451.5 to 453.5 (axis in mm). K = 68.3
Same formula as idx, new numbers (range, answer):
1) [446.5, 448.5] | 60.5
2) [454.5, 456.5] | 68.2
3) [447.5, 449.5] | 60.9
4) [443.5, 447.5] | 56.5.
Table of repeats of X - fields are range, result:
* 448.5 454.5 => 61.1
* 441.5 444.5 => 49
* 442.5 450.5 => 52.2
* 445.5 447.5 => 59.3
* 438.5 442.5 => 44.5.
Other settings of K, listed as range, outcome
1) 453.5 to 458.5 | 74.9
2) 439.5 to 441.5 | 45.6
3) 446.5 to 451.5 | 64.7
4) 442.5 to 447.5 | 60.5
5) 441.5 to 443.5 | 54.5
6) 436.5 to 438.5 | 47.2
